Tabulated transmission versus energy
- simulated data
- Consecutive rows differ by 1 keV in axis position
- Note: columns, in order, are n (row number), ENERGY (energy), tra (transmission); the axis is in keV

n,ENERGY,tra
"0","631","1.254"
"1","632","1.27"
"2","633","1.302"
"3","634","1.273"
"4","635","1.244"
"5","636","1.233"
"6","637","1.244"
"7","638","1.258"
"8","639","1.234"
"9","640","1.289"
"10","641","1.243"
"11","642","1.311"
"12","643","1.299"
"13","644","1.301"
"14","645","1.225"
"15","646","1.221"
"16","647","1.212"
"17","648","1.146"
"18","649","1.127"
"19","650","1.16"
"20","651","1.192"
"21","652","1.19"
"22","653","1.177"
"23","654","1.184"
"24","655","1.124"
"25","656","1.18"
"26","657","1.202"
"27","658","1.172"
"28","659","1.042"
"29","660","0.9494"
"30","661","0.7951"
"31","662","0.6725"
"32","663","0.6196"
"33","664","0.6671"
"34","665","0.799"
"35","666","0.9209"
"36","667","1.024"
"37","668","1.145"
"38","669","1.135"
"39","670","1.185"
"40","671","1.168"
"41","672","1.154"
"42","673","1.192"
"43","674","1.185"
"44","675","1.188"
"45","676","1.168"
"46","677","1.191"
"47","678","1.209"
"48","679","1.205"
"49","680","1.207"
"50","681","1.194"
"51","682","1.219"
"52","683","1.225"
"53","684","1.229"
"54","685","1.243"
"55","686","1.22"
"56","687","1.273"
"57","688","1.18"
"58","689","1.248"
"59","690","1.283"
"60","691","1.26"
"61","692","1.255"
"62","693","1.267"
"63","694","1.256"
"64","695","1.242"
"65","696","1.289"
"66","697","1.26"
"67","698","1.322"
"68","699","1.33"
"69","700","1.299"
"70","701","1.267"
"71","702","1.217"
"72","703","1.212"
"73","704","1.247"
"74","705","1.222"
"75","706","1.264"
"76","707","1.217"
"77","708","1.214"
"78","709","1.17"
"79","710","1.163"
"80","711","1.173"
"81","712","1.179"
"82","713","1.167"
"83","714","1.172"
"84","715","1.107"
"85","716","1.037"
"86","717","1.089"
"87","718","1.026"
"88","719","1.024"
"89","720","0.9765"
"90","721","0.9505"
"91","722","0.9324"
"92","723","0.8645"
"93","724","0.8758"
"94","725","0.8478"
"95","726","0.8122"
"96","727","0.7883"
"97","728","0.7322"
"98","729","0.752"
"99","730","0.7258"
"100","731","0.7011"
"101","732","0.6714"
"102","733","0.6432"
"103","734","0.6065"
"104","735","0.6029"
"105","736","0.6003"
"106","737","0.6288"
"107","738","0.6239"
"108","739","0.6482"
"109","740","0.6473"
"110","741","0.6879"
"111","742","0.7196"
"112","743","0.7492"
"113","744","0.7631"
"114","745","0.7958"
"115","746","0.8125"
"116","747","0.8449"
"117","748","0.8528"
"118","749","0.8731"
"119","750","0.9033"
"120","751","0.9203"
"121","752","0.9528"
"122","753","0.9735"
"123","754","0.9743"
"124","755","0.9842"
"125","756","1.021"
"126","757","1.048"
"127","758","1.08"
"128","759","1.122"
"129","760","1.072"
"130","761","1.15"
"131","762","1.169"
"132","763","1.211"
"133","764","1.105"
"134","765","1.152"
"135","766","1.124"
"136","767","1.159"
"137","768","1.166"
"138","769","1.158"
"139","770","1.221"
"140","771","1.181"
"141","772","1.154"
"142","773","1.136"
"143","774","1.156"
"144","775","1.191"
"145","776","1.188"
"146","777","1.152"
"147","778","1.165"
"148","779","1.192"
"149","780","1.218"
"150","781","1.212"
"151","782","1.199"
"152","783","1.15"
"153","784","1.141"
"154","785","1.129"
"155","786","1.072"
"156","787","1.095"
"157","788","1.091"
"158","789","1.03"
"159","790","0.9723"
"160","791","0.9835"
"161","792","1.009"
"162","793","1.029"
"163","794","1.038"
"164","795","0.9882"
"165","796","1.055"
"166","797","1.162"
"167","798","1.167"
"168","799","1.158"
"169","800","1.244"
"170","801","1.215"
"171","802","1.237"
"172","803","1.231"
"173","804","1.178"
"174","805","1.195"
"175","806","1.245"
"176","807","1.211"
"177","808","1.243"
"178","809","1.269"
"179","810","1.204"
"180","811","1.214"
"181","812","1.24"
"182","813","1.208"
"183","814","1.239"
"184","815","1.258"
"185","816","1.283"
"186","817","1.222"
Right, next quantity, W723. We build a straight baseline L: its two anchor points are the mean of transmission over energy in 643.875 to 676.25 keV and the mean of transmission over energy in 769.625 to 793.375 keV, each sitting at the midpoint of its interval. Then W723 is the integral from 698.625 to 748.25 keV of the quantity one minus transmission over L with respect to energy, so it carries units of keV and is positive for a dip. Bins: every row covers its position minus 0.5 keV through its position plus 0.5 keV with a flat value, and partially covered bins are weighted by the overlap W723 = 7.7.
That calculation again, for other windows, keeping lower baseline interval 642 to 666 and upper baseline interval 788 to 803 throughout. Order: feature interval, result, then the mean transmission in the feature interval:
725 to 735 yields 3.4 keV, 0.716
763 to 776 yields -0.8 keV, 1.16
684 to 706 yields -3.6 keV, 1.26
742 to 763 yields 2.6 keV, 0.954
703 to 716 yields -1.2 keV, 1.19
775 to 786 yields -0.8 keV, 1.17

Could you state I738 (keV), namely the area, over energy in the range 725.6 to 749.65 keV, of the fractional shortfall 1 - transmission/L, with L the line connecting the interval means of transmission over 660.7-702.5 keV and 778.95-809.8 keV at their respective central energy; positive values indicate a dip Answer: 8.9 keV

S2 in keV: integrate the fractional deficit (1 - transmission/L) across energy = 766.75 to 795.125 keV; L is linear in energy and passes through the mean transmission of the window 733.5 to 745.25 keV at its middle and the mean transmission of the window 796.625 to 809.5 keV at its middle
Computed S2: -3.0 keV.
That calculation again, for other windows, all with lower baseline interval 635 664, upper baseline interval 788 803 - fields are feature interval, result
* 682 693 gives -1.1 keV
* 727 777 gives 8.2 keV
